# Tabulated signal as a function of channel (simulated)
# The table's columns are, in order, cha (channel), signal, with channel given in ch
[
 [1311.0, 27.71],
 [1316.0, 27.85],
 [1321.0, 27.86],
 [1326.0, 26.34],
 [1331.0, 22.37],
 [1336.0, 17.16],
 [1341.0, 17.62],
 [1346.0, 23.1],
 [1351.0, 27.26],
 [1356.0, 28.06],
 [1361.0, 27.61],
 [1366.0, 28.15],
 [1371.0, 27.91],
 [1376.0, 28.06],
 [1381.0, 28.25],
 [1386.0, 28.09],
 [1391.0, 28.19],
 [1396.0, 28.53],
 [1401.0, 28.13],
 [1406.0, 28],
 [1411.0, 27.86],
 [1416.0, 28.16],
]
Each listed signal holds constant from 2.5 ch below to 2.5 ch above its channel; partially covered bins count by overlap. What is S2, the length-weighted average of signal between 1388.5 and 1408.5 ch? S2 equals 28.2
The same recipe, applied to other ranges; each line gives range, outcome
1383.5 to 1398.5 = 28.3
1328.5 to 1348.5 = 20.1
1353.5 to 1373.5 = 27.9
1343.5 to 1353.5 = 25.2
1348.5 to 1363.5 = 27.6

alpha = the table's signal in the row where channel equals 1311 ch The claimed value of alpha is 27.71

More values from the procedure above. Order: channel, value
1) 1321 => 27.86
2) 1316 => 27.85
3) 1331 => 22.37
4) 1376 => 28.06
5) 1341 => 17.62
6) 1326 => 26.34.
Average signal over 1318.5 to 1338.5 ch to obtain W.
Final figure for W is 23.4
